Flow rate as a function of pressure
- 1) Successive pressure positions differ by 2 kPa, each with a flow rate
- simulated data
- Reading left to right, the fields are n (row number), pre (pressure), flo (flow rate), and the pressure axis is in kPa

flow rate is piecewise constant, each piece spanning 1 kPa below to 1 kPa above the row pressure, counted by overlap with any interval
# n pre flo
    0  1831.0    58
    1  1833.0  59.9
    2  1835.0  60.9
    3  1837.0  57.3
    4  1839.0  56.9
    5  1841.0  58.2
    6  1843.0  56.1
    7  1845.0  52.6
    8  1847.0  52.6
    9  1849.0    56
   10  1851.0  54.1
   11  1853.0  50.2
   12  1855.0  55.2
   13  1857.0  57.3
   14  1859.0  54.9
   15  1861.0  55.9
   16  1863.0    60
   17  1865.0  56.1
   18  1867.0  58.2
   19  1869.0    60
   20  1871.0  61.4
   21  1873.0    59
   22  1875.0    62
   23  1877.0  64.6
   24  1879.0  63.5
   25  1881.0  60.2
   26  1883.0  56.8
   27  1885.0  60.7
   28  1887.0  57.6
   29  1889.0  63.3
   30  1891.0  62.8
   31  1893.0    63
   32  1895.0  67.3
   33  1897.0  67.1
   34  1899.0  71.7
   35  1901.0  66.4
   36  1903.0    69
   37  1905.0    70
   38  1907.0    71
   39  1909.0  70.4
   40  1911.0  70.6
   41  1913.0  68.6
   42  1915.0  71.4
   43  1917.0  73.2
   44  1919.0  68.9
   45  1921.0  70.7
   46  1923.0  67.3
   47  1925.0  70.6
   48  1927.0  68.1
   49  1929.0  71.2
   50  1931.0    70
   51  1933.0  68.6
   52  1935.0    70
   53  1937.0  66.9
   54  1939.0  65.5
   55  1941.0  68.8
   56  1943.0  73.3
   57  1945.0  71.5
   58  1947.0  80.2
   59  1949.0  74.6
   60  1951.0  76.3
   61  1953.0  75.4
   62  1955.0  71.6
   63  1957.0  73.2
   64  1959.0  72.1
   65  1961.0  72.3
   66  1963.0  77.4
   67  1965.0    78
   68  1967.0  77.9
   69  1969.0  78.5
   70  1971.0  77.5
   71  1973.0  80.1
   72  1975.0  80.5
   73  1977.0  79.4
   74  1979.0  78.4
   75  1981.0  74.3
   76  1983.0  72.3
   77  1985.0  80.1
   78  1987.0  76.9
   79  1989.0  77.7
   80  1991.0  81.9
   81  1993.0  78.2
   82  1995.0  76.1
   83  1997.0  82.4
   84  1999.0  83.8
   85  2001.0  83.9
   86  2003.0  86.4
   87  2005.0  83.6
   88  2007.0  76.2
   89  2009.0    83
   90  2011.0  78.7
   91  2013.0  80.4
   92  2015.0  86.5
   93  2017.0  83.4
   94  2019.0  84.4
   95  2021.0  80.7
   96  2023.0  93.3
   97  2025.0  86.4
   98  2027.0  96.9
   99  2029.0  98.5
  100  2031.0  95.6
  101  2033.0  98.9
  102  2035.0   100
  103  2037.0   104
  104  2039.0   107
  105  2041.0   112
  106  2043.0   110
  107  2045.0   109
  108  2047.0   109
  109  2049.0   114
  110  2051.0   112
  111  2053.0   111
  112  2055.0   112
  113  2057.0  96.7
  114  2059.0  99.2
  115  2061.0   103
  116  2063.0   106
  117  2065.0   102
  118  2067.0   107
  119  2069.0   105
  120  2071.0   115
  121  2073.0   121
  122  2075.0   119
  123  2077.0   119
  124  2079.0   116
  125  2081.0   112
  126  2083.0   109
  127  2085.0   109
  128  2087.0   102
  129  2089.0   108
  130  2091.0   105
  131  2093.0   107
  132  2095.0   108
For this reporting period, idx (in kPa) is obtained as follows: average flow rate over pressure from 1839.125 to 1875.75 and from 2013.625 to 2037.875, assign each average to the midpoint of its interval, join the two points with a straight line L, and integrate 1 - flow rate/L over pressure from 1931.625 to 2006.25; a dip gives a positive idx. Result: 3.5 kPa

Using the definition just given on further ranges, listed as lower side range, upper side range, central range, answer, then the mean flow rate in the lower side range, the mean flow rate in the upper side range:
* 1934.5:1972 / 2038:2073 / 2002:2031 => 2.8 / 73.8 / 108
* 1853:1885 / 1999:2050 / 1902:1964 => 1.4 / 58.8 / 93.5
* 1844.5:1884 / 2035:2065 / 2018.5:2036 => 1.4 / 57.6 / 107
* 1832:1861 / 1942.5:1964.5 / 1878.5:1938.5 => -0.5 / 55.9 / 74.5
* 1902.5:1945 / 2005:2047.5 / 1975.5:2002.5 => 1.9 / 69.8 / 93.6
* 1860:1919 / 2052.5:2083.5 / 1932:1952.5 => 1.6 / 64.3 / 110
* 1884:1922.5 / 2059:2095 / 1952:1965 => 1.1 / 67.6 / 109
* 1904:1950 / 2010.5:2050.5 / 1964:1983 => 1.0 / 70.5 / 96.9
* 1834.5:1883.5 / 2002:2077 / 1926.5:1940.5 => 1.2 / 57.6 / 99.4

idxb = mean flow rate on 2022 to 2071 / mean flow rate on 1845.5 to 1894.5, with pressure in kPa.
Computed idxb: 1.77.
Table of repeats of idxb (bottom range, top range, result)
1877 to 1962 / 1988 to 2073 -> 1.39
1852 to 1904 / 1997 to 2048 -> 1.51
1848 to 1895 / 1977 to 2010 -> 1.35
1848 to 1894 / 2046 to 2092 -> 1.86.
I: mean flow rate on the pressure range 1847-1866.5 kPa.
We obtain 55.4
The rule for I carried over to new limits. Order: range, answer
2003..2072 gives 98.1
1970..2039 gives 84.5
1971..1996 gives 78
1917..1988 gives 73.7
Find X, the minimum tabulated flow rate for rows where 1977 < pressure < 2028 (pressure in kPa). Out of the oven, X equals 72.3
